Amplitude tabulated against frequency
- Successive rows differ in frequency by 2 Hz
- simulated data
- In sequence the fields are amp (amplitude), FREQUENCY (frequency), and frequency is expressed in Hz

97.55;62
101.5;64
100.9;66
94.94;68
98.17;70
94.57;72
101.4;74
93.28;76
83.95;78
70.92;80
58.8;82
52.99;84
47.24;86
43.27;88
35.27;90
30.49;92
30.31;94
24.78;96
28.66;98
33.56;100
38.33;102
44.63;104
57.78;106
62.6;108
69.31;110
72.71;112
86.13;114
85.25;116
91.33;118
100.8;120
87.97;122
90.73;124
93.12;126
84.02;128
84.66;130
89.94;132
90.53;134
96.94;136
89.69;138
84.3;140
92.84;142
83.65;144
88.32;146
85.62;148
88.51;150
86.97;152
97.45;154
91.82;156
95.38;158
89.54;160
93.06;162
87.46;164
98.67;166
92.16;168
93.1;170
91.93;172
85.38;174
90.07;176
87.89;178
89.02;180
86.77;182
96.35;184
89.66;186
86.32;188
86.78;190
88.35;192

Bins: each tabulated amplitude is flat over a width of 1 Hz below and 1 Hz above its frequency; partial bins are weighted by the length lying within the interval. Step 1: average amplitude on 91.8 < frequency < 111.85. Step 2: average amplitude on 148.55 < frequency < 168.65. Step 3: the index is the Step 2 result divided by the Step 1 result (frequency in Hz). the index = 2.10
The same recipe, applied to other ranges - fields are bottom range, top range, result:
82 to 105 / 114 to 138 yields 2.36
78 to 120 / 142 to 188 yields 1.64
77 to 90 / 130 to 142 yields 1.56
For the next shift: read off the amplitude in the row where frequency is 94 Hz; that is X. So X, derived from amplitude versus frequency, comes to 30.31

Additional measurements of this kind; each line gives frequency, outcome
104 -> 44.63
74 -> 101.4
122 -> 87.97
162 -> 93.06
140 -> 84.3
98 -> 28.66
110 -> 69.31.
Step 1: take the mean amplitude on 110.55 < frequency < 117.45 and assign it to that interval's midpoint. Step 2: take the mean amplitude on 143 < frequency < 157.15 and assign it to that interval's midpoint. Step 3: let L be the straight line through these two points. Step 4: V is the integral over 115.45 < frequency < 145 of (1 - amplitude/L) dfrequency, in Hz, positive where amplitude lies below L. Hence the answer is -1.8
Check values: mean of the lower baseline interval 81.2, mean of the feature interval 89.8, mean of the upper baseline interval 89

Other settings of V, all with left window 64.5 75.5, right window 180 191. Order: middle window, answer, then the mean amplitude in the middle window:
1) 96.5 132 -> 8.7 Hz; 71.1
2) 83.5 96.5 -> 7.9 Hz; 37.7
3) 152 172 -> -0.4 Hz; 92.8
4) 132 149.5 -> 0.7 Hz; 89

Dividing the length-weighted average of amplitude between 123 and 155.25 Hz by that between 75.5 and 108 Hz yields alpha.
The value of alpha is 1.85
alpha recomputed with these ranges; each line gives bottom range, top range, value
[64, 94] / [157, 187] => 1.27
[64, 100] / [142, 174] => 1.41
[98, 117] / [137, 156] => 1.49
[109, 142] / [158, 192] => 1.03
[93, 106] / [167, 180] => 2.55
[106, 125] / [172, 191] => 1.09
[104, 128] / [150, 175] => 1.14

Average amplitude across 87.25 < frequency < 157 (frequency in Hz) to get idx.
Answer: 72.7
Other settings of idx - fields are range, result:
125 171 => 90.3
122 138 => 89.8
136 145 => 88.7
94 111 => 44.1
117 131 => 90.4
